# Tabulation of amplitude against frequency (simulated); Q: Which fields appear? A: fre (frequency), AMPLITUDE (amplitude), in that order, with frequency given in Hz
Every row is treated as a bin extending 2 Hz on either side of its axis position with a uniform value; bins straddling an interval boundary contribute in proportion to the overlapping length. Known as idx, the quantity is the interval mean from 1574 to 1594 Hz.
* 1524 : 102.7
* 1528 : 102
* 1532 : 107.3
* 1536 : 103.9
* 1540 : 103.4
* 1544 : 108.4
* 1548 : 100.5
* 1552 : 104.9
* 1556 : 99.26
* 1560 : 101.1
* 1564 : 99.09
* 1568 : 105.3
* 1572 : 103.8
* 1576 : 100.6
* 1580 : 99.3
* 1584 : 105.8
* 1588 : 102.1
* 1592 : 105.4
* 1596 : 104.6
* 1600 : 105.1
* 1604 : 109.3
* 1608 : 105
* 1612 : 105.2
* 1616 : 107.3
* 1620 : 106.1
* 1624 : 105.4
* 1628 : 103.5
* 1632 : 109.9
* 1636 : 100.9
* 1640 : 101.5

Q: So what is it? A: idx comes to 103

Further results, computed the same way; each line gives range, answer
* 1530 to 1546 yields 106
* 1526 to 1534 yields 105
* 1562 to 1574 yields 103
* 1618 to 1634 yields 106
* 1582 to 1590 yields 104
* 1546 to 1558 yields 102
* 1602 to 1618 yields 107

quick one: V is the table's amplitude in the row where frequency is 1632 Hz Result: 109.9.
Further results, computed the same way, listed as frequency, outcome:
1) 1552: 104.9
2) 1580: 99.3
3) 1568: 105.3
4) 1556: 99.26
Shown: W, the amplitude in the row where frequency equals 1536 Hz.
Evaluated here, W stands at 103.9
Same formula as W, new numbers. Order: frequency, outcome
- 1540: 103.4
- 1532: 107.3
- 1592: 105.4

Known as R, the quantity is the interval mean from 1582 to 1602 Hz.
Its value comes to 105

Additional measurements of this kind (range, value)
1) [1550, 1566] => 101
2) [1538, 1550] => 104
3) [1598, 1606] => 107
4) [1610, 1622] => 106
